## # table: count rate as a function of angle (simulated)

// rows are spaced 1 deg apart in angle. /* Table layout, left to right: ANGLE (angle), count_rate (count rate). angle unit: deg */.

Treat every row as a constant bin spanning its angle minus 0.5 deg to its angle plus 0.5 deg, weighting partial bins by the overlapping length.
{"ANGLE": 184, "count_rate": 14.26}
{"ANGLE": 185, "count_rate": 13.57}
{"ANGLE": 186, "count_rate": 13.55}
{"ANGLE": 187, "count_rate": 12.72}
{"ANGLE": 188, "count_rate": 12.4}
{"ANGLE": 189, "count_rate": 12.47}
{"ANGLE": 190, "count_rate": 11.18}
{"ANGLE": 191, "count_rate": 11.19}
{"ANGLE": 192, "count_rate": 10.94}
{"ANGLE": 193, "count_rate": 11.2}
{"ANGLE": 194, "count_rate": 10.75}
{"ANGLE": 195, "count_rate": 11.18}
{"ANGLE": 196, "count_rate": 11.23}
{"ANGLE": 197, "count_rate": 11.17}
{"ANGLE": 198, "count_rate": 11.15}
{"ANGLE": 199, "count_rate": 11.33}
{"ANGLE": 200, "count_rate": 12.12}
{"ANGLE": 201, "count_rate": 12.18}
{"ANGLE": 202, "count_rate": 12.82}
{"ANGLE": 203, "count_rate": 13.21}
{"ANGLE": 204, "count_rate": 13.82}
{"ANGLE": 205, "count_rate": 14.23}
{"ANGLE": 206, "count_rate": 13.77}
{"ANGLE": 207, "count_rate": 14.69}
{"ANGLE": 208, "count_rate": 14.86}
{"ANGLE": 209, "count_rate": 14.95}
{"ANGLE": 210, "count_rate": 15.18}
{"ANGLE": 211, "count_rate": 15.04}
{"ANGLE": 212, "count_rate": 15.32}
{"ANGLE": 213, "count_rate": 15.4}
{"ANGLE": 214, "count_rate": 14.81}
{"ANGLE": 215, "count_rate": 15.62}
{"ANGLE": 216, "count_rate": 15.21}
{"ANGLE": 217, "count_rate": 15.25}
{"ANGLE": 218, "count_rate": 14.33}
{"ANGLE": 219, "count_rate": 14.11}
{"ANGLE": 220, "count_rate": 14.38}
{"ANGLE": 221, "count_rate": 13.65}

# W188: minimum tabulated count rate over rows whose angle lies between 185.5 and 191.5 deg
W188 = 11.18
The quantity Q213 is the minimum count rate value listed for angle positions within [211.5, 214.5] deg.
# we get 14.81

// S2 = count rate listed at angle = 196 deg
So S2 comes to 11.23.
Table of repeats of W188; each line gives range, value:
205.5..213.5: 13.77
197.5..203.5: 11.15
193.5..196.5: 10.75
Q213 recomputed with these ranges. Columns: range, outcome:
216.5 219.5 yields 14.11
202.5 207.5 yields 13.21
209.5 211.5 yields 15.04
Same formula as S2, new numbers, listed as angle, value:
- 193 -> 11.2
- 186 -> 13.55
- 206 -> 13.77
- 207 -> 14.69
